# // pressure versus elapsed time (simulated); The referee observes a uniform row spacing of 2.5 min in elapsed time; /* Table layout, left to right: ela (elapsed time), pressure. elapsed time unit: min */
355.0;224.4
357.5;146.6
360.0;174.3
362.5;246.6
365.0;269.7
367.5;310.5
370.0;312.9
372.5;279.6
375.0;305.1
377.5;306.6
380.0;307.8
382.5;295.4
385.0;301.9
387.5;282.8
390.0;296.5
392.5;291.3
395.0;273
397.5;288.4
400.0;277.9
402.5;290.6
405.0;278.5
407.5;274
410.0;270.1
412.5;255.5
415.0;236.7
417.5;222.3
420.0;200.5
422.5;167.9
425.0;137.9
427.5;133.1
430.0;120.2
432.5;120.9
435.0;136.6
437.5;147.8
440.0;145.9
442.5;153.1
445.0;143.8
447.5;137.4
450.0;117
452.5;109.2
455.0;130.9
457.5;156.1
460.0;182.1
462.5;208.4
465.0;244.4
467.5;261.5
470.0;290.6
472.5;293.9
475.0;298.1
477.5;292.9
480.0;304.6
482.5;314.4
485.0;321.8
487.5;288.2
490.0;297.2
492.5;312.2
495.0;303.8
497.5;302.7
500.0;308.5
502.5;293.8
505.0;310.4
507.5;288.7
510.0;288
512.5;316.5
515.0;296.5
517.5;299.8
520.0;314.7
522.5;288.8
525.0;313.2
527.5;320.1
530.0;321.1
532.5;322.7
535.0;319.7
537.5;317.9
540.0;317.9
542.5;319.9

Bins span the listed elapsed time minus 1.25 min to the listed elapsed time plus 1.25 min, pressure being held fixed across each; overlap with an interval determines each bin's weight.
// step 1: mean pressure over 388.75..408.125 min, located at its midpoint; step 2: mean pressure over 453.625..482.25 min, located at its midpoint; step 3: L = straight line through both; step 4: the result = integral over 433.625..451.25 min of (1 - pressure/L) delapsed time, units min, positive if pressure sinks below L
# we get 8.1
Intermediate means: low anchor 284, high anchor 244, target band 140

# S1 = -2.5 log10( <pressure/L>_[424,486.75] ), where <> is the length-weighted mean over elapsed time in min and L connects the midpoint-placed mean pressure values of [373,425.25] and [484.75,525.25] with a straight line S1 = 0.41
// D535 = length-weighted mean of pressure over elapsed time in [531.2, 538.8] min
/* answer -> 320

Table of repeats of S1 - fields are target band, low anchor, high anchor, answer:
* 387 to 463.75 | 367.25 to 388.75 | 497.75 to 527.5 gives 0.449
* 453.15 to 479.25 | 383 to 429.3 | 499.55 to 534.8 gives 0.195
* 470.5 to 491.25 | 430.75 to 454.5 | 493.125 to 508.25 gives -0.229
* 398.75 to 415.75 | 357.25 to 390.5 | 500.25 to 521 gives 0.052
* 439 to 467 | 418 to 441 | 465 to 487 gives 0.361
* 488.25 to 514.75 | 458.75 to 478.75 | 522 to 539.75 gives -0.047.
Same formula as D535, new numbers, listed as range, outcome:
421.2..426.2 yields 154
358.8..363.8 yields 211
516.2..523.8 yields 301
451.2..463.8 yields 158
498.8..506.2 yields 304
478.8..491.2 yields 305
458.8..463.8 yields 196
